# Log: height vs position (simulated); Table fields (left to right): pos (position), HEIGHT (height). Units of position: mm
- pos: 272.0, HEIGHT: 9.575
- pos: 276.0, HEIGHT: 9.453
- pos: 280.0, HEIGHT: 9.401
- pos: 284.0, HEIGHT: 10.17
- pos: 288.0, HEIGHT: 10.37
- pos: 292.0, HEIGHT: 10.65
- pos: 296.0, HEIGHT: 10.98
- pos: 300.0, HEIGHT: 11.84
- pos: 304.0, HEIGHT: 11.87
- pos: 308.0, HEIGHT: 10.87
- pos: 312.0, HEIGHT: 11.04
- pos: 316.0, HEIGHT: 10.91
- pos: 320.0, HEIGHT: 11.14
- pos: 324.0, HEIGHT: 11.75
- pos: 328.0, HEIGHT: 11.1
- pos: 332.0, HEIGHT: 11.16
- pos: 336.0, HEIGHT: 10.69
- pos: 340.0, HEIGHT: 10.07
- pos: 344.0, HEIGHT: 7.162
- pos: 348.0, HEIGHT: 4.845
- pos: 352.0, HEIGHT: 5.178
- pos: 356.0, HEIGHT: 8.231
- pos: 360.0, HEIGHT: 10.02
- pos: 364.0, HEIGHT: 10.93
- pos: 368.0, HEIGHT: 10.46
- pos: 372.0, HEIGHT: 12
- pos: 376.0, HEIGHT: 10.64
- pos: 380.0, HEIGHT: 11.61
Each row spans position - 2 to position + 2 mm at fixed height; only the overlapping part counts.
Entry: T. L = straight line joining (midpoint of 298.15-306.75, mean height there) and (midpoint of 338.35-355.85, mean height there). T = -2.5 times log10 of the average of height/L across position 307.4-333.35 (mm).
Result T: -0.15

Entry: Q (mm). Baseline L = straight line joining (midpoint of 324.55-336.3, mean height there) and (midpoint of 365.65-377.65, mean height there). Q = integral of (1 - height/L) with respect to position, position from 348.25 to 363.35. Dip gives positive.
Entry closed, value 4.5 mm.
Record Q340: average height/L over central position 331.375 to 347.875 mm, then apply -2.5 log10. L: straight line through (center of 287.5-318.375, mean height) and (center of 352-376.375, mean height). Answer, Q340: 0.15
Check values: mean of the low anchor 11.1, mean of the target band 9.09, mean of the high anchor 9.94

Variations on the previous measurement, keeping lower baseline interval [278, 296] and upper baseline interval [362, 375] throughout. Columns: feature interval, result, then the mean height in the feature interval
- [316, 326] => -0.07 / 11.3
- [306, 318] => -0.04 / 10.9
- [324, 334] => -0.06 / 11.3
